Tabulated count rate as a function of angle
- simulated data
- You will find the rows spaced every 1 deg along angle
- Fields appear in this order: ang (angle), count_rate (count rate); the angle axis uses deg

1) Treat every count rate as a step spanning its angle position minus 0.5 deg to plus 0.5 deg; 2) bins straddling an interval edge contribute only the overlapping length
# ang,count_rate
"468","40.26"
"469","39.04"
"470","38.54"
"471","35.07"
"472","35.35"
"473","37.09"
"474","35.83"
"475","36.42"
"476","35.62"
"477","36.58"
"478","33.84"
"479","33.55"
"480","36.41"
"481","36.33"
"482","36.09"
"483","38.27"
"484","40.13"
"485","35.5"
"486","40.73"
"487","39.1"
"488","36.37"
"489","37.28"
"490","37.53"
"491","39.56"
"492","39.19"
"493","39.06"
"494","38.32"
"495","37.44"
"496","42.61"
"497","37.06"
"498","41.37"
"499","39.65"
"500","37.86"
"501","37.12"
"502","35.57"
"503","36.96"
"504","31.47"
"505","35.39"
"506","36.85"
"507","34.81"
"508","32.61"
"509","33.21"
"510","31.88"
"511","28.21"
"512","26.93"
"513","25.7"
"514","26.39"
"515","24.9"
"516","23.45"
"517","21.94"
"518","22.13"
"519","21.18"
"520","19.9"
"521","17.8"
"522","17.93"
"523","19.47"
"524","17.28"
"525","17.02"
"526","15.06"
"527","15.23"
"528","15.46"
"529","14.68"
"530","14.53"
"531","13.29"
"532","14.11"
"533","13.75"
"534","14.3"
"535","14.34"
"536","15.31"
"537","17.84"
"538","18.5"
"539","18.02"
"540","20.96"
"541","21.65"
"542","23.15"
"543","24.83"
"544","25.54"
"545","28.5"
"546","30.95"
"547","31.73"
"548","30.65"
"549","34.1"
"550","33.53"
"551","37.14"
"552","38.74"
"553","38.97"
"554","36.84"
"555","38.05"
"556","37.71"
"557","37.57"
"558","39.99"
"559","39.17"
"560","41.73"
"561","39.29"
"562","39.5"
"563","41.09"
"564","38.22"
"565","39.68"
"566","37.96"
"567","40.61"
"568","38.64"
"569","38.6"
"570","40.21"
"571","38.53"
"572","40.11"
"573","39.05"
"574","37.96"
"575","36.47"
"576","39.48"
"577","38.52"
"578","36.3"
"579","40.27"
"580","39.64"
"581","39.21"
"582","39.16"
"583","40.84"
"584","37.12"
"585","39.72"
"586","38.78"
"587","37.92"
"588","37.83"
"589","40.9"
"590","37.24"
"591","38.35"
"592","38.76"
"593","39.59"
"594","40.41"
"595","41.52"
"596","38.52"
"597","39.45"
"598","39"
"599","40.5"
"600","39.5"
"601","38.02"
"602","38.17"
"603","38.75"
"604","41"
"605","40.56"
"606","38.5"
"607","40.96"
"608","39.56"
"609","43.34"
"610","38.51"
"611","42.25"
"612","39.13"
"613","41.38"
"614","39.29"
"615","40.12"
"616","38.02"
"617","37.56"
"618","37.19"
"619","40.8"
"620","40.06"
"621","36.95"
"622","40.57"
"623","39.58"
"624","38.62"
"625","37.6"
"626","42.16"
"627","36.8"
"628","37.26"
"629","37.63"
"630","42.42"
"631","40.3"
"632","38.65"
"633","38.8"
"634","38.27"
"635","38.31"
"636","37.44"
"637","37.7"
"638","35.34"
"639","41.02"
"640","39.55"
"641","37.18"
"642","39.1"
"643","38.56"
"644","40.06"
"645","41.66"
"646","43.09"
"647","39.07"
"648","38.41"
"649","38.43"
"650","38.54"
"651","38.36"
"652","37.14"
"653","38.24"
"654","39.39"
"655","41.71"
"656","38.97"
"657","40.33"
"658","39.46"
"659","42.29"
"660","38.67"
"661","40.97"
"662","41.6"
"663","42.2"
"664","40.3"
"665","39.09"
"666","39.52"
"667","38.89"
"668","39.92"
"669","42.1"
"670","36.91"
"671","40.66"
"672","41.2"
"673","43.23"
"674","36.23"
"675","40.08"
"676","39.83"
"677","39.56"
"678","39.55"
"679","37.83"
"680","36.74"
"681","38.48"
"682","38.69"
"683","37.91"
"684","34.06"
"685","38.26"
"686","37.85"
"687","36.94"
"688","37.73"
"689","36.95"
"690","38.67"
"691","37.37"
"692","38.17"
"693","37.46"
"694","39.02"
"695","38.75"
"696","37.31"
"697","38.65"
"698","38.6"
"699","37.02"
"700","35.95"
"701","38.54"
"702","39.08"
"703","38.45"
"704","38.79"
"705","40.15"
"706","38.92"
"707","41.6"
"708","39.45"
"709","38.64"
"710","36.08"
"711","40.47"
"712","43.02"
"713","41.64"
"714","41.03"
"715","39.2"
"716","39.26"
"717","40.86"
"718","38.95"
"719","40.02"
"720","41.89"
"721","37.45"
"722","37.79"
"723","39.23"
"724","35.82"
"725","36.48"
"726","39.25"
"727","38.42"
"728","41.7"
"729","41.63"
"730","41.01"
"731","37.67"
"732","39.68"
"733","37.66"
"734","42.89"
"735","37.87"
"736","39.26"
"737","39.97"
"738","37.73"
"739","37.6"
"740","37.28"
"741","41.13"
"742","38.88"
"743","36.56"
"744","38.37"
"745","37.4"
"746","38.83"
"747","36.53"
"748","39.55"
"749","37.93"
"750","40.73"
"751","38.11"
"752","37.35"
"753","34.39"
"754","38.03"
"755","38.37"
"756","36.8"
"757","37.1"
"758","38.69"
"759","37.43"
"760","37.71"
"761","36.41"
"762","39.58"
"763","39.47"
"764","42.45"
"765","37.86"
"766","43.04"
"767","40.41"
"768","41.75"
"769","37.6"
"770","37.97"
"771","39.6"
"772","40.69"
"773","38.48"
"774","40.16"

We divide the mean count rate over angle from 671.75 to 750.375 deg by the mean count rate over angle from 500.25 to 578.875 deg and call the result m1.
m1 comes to 1.3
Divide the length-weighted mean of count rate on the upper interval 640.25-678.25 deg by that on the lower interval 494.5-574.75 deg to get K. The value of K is 1.34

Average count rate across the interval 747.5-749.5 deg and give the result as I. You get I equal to 38.7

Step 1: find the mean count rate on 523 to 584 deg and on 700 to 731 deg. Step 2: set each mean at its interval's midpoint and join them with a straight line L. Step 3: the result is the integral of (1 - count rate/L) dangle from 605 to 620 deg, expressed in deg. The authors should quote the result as -2.7 deg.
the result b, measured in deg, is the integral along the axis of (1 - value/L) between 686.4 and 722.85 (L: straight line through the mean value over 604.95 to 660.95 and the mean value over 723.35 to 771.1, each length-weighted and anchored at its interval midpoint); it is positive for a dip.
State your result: 0.0 deg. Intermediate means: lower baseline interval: 39.3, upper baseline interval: 38.7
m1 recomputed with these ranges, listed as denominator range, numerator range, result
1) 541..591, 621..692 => 1.06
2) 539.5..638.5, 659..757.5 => 1.03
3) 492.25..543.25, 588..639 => 1.54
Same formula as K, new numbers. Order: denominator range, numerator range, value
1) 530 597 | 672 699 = 1.13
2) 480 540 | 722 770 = 1.37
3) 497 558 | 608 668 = 1.48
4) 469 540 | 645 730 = 1.33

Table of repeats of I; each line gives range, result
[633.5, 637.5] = 37.9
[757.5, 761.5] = 37.6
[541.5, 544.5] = 24.5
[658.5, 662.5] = 40.9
